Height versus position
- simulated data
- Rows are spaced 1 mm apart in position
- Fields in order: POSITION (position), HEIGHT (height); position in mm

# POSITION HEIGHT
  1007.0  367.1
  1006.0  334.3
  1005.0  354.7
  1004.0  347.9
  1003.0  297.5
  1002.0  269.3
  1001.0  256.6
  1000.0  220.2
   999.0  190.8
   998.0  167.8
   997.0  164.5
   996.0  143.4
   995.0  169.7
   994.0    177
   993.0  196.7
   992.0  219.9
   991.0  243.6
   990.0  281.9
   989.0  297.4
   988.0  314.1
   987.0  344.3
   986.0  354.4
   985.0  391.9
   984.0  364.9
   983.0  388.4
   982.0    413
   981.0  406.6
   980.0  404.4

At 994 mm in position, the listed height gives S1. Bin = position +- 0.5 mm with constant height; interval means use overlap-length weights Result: 177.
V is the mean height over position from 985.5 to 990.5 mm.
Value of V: 318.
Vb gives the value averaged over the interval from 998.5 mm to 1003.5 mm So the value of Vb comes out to 247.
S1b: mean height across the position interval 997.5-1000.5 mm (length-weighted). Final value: 193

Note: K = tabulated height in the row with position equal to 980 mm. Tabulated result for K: 404.4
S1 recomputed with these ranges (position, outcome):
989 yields 297.4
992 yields 219.9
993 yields 196.7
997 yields 164.5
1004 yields 347.9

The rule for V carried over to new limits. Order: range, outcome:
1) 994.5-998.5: 161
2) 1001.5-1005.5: 317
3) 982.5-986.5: 375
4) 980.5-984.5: 393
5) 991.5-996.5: 181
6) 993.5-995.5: 173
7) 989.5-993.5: 236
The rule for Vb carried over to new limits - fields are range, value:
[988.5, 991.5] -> 274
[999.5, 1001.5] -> 238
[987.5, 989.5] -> 306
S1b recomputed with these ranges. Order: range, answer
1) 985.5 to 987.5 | 349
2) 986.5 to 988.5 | 329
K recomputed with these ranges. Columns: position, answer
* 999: 190.8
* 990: 281.9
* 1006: 334.3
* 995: 169.7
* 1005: 354.7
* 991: 243.6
